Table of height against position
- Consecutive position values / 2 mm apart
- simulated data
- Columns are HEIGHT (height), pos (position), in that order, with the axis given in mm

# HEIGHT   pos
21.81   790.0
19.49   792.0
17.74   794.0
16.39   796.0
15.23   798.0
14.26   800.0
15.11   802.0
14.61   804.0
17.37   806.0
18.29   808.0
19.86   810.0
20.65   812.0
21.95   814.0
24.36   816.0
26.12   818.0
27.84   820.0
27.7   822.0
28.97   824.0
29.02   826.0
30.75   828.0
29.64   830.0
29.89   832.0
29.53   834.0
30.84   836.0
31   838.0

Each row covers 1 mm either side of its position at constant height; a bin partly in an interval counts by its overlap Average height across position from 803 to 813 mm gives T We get 18.2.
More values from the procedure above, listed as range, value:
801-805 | 14.9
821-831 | 29.2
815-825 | 27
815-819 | 25.2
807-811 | 19.1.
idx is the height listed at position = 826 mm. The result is 29.02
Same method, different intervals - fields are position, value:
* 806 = 17.37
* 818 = 26.12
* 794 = 17.74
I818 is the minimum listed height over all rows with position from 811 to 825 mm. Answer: 20.65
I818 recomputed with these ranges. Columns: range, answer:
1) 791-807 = 14.26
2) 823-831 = 28.97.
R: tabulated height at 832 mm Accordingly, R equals 29.89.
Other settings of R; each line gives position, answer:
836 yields 30.84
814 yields 21.95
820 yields 27.84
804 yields 14.61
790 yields 21.81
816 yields 24.36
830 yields 29.64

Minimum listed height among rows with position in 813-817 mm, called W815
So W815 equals 21.95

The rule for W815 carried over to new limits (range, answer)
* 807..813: 18.29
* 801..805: 14.61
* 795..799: 15.23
